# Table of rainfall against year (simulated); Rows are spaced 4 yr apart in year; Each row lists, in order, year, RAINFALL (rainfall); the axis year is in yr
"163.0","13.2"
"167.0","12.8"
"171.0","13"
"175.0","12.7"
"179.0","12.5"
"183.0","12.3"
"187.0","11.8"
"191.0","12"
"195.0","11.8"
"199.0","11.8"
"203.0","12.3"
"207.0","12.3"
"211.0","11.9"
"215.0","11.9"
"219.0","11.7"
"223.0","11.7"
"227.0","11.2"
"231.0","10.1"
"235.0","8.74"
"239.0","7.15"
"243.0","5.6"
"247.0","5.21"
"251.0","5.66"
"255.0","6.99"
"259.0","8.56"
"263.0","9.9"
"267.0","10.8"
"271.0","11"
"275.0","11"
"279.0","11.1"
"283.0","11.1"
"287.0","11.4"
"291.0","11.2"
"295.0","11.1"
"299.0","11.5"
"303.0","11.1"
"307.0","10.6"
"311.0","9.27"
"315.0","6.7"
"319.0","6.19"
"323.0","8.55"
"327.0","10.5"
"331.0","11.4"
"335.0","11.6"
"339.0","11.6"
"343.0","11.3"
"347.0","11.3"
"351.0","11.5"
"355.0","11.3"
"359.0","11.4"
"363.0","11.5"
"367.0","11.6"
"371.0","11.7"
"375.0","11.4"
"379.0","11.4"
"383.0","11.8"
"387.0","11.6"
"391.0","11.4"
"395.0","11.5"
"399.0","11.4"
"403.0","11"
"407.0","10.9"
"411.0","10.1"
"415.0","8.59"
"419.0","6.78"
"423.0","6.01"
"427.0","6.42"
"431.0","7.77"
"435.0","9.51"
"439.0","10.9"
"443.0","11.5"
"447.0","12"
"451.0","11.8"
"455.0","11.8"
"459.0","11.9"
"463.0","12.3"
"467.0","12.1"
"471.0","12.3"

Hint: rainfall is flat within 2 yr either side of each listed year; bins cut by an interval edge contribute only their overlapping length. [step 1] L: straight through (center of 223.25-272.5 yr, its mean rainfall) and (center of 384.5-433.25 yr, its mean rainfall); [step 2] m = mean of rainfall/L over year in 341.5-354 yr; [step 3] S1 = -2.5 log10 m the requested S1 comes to -0.24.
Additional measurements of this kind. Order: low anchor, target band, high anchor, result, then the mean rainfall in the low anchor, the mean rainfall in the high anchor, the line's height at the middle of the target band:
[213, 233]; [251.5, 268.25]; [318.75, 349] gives 0.26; 11.3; 10.5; 11.1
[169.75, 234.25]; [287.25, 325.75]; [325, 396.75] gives 0.20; 11.9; 11.4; 11.6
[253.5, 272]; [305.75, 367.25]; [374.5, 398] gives 0.04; 9.43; 11.5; 10.7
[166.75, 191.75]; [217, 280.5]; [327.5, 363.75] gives 0.30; 12.4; 11.4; 12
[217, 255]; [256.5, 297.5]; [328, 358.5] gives -0.12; 8.48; 11.4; 9.59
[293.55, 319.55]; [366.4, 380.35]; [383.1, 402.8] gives -0.05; 9.64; 11.5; 11.1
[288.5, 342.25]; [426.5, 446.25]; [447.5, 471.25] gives 0.22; 10.1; 12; 11.7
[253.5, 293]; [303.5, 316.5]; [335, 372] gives 0.18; 10.3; 11.5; 10.9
